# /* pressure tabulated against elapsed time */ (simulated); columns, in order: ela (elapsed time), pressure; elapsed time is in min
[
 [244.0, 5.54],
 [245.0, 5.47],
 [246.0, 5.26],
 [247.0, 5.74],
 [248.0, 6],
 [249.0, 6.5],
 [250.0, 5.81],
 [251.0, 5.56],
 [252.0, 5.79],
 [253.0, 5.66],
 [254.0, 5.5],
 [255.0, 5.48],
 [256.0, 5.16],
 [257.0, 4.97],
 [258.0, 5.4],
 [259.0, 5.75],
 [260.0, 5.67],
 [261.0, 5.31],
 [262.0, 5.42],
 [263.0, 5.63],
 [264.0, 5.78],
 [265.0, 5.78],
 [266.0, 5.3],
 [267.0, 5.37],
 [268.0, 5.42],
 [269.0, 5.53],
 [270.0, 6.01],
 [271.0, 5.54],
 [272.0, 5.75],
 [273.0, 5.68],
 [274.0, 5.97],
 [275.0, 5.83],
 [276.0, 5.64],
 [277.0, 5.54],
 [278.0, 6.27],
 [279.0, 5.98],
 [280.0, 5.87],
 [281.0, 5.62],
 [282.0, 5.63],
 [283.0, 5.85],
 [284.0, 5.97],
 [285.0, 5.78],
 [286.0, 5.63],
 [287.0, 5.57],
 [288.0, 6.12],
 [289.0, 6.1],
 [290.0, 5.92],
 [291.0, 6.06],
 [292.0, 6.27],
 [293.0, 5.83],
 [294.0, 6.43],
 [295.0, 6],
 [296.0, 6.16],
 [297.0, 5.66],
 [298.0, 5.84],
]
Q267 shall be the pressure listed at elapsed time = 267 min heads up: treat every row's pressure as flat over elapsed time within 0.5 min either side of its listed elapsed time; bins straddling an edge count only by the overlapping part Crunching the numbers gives 5.37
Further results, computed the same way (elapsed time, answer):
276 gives 5.64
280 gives 5.87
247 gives 5.74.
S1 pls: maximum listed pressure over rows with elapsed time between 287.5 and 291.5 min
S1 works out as 6.12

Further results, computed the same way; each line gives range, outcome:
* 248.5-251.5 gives 6.5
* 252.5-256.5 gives 5.66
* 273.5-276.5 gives 5.97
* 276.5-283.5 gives 6.27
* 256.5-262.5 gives 5.75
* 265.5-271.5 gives 6.01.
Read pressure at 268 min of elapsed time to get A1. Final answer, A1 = 5.42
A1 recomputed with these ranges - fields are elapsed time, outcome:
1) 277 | 5.54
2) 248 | 6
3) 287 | 5.57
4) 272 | 5.75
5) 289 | 6.1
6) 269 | 5.53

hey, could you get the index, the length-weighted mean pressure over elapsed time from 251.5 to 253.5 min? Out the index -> 5.72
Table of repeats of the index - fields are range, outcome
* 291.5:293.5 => 6.05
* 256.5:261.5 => 5.42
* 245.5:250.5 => 5.86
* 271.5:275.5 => 5.81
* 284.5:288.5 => 5.78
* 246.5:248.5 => 5.87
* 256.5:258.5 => 5.19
